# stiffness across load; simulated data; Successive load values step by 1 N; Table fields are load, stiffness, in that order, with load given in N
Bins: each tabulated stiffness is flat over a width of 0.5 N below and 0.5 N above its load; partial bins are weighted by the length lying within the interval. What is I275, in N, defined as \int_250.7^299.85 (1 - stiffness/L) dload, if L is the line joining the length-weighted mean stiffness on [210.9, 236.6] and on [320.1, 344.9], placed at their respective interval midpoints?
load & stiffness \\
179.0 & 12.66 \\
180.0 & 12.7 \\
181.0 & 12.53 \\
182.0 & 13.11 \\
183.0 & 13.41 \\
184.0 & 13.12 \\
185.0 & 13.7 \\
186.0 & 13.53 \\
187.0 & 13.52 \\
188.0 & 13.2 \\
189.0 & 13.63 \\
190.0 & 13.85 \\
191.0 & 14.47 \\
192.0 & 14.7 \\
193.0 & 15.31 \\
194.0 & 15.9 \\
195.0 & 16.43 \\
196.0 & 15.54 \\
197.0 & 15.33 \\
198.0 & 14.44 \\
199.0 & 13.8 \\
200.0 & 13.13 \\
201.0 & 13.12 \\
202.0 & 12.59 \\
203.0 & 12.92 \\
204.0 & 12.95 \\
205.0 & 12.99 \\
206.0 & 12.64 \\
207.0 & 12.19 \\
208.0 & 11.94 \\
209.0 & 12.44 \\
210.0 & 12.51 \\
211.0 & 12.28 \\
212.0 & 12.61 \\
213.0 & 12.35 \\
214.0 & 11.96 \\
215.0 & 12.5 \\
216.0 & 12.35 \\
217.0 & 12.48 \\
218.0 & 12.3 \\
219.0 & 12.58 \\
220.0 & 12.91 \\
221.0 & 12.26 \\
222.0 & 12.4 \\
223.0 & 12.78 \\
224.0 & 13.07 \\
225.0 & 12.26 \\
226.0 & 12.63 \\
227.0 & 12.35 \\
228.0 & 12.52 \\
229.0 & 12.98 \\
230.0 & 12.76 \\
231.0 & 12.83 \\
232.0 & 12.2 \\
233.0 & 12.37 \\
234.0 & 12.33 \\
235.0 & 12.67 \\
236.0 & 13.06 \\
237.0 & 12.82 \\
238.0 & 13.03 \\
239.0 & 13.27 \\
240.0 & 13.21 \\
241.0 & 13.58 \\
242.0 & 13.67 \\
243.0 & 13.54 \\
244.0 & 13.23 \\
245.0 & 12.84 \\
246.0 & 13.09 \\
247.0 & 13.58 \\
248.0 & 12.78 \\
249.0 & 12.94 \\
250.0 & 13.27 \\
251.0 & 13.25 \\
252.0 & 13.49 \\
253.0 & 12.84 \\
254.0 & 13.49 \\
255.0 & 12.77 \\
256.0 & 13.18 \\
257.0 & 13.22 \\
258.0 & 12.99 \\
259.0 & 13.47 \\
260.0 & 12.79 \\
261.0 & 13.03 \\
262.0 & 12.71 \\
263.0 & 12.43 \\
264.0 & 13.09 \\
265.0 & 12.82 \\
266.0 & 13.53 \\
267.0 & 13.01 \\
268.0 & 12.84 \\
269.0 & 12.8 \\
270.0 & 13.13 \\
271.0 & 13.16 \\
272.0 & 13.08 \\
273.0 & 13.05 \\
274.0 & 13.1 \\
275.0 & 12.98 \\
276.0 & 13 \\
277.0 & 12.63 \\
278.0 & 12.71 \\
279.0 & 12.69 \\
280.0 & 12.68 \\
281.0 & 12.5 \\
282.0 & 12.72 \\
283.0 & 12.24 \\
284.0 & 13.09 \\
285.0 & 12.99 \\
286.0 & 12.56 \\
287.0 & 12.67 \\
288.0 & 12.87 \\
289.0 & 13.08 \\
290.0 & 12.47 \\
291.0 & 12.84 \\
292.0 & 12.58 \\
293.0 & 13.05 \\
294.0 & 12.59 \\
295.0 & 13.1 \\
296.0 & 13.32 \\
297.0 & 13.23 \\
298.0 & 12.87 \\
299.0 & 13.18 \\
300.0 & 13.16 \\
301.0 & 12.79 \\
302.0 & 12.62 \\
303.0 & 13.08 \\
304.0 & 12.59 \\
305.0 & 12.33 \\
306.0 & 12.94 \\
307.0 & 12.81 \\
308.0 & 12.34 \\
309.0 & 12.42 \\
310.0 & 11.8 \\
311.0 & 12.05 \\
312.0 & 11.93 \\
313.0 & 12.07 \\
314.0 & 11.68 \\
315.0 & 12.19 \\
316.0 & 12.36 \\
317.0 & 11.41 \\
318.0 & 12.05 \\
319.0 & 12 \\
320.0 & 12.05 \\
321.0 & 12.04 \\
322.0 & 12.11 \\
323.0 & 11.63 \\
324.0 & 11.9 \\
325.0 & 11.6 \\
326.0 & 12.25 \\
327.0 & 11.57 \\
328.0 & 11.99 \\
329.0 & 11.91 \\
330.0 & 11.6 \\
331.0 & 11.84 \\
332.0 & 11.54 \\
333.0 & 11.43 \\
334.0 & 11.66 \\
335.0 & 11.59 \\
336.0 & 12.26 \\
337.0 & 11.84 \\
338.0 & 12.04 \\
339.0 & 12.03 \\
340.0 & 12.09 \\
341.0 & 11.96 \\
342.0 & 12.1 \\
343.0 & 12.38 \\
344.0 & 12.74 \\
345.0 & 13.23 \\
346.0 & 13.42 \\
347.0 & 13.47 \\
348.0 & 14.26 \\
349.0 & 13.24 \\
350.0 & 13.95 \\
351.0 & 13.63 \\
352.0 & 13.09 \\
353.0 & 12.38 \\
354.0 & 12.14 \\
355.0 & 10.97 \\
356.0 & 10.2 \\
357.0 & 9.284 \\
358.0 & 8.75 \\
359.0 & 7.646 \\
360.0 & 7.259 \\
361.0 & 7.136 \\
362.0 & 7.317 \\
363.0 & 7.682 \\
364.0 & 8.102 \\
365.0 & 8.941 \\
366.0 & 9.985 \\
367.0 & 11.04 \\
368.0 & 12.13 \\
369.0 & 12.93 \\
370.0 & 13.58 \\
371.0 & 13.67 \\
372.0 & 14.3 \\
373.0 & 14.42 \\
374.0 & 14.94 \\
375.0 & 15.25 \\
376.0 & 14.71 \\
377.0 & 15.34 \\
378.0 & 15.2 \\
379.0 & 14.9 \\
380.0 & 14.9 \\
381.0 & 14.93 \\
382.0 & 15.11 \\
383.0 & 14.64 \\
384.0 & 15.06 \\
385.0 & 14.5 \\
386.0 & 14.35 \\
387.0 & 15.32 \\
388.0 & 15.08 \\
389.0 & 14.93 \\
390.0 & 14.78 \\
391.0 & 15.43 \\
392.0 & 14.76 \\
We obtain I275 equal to -2.7 N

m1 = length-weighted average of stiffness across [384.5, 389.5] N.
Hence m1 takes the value 14.8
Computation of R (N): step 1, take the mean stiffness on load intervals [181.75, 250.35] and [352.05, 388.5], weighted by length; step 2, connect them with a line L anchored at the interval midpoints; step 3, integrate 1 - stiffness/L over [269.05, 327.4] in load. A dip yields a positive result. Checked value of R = 0.8 N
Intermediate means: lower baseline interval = 13.1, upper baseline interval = 12.3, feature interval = 12.6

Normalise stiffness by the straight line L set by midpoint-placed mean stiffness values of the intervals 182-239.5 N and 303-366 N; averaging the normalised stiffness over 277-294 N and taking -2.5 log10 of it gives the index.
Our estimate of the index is -0.05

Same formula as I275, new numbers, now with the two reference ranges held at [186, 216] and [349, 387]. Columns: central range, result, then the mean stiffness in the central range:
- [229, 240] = 0.40 N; 12.8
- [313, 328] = 0.87 N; 11.9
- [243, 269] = 0.05 N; 13.1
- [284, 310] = 0.03 N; 12.8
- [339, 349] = -0.27 N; 12.8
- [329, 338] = 0.59 N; 11.7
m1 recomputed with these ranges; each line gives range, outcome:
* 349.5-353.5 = 13.3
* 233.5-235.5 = 12.5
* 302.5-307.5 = 12.8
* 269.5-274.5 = 13.1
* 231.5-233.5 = 12.3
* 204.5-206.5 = 12.8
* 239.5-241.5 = 13.4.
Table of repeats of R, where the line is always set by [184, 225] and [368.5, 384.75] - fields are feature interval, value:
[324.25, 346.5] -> 3.5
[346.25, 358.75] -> 2.1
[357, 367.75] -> 4.4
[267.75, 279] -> 0.7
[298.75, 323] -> 3.1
